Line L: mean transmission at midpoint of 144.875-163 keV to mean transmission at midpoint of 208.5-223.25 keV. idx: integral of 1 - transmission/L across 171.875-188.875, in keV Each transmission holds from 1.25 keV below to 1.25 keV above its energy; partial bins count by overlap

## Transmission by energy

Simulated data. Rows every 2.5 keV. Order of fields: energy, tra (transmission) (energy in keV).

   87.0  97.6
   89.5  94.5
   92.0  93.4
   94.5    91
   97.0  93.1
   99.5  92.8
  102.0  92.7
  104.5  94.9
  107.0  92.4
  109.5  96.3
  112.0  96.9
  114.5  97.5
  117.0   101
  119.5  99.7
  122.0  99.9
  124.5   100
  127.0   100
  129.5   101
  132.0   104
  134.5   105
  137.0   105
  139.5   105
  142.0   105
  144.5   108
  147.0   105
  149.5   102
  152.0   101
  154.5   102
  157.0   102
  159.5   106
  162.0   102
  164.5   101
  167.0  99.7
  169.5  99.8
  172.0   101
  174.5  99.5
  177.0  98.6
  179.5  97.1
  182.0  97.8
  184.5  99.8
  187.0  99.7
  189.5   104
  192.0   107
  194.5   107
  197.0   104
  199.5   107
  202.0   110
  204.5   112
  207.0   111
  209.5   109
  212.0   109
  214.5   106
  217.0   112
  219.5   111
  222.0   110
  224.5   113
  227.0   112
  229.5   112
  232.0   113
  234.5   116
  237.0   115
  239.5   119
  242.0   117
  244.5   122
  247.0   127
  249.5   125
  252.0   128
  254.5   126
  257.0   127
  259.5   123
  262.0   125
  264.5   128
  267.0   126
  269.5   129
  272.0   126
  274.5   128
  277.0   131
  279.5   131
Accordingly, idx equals 1.08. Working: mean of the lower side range 103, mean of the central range 99.1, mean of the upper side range 110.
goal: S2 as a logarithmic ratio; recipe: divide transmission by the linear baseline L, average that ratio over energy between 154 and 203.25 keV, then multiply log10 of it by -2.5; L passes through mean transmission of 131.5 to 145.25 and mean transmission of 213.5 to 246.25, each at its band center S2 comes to 0.07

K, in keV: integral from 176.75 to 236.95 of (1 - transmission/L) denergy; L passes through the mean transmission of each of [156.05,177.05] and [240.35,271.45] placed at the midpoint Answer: 2.3 keV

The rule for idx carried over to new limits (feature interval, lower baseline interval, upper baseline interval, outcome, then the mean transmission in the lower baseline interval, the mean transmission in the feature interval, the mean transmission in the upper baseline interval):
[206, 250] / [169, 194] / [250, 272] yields 0.58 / 101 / 114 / 126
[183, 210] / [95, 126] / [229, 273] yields 1.49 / 96.3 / 106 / 123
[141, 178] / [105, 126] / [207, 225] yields 0.34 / 97.9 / 102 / 110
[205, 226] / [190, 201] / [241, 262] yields 0.46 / 106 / 110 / 124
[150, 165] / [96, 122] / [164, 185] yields -0.60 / 96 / 102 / 99.3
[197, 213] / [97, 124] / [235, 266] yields 0.74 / 96.4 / 109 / 123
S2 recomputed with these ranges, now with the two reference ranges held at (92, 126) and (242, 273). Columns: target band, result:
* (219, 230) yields 0.07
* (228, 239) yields 0.06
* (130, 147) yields -0.03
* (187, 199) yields 0.08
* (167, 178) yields 0.09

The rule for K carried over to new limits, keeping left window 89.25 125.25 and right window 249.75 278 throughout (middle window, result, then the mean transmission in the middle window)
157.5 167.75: 0.4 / 102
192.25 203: 0.6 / 107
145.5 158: 0.2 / 103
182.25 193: 0.9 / 102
